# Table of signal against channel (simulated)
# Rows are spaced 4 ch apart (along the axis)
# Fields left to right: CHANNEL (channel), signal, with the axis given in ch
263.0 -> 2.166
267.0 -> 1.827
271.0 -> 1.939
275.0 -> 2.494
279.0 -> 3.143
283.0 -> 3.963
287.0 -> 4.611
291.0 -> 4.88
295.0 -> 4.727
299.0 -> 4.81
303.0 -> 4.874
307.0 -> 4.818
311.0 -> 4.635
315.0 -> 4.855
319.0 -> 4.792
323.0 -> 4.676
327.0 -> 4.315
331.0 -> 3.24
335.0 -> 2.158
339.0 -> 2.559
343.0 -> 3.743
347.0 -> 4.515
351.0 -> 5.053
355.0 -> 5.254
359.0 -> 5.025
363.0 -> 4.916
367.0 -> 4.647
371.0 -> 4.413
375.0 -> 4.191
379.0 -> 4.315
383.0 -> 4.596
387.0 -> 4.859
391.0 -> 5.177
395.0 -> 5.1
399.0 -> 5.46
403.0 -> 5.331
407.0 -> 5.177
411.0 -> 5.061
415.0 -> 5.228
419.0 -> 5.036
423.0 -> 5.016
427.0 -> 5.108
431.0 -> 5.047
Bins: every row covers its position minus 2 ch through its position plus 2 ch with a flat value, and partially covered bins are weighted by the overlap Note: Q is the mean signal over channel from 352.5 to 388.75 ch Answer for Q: 4.69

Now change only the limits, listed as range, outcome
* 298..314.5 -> 4.79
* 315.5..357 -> 4.06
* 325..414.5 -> 4.52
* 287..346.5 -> 4.24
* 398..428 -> 5.17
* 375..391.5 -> 4.63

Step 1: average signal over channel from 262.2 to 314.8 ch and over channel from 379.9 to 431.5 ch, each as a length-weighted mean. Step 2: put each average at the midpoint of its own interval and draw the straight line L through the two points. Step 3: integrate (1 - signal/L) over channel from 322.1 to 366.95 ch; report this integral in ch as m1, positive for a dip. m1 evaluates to 3.04 ch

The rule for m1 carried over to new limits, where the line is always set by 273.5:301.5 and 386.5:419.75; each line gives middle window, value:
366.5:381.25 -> 1.6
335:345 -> 3.6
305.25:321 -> -1.5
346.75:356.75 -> -0.6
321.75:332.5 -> 1.0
